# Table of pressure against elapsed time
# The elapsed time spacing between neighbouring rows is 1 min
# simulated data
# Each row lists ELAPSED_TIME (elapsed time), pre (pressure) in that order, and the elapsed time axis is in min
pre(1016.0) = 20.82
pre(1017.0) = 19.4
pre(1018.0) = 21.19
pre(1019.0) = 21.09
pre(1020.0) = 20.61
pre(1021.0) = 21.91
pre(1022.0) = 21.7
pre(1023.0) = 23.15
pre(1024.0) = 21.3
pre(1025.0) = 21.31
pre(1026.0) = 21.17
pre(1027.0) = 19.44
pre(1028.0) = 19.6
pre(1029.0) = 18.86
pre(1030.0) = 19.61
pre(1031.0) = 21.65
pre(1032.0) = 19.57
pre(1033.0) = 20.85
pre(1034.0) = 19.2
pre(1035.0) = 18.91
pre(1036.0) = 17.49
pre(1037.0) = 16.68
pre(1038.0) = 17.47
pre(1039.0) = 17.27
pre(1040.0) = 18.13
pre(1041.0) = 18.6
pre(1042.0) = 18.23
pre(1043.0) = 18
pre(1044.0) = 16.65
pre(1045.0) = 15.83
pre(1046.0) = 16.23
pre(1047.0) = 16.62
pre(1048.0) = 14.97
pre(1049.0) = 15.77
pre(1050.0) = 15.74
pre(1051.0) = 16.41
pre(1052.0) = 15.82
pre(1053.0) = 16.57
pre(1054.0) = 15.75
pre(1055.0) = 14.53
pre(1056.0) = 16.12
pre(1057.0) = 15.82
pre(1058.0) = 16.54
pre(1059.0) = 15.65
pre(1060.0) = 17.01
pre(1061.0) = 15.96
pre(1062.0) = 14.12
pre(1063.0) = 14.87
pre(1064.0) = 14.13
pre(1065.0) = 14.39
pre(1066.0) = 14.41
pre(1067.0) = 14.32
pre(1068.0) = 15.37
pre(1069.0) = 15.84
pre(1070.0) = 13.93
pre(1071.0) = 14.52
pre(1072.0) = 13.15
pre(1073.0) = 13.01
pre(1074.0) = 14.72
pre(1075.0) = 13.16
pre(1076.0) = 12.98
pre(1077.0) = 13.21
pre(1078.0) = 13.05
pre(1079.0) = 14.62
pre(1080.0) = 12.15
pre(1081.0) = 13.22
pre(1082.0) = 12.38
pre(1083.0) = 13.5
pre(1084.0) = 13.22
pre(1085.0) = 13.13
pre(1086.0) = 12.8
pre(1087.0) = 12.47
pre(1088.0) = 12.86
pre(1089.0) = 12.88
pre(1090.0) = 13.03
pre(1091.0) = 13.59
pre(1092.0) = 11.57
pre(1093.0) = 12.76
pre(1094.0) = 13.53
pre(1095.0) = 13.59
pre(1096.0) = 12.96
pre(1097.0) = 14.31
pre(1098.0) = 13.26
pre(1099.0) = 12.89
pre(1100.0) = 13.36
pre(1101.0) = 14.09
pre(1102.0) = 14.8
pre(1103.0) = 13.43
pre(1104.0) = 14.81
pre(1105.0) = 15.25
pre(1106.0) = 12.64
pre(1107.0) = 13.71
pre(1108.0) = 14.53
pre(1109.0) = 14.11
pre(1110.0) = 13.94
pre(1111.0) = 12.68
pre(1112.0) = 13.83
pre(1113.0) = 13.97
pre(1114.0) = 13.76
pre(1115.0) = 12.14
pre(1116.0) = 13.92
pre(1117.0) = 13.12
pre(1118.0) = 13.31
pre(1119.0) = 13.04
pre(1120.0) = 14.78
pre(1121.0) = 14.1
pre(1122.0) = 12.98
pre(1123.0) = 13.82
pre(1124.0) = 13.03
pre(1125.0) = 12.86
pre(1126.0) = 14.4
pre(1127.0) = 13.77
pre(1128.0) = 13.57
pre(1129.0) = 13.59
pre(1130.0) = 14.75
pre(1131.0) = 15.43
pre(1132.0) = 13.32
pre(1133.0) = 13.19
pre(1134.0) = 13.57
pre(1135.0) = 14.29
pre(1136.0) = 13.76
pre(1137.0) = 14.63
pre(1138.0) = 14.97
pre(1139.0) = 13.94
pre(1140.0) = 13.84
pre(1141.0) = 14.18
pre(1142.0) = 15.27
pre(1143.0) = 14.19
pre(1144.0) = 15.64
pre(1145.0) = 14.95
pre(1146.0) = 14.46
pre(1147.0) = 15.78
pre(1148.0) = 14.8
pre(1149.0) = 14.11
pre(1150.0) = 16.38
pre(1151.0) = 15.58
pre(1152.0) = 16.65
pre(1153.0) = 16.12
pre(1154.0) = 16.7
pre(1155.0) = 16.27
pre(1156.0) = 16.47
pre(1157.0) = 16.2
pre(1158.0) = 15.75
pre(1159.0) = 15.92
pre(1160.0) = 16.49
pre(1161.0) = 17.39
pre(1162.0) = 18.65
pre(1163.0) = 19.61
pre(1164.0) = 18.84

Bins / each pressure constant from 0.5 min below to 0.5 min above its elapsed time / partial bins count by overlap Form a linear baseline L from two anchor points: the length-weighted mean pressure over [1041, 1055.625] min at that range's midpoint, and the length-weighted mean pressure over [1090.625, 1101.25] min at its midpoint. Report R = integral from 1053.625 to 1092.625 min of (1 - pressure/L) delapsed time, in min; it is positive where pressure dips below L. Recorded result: 1.8 min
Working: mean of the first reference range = 16.3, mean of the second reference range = 13.2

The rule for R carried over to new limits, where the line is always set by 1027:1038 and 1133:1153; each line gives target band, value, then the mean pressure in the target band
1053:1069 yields 2.41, 15.3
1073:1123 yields 9.40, 13.4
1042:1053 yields 1.34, 16.3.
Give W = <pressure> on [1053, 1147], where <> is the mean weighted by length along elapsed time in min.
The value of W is 14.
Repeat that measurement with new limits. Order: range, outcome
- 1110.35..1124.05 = 13.5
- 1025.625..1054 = 17.9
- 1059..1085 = 14.1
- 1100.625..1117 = 13.8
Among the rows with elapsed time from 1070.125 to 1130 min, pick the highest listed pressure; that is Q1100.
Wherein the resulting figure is 15.25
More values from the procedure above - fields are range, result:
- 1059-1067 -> 17.01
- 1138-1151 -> 16.38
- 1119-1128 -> 14.78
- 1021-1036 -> 23.15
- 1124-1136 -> 15.43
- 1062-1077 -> 15.84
